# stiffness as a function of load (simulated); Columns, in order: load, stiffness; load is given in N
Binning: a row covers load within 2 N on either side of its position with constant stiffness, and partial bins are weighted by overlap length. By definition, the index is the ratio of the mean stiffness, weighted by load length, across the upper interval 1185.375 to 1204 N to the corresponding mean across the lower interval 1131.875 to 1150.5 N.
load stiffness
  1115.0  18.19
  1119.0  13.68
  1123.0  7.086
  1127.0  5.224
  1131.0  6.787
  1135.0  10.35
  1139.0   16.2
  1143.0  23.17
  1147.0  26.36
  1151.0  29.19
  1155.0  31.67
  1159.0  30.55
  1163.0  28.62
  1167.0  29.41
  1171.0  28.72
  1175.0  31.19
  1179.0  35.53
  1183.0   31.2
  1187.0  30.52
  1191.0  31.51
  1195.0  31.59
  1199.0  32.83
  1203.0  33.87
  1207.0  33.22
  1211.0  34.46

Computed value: 1.7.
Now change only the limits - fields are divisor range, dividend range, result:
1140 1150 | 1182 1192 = 1.27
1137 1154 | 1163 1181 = 1.28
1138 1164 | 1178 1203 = 1.20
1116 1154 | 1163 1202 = 1.98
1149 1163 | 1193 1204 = 1.08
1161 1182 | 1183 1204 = 1.04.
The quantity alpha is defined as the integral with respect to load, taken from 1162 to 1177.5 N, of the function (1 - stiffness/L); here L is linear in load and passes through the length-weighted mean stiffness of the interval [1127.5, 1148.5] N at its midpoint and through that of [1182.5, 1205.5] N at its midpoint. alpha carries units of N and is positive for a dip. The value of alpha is -3.06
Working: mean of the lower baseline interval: 15.5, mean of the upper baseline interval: 32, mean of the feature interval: 29.7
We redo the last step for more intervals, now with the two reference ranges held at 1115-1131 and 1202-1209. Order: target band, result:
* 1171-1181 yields -3.0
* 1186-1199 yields -0.8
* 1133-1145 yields -1.7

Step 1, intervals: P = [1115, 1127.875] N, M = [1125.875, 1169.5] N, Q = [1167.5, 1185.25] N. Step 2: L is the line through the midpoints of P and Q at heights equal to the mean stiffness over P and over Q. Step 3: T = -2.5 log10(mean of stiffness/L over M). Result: -0.02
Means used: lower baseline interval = 10.4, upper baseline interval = 31.5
